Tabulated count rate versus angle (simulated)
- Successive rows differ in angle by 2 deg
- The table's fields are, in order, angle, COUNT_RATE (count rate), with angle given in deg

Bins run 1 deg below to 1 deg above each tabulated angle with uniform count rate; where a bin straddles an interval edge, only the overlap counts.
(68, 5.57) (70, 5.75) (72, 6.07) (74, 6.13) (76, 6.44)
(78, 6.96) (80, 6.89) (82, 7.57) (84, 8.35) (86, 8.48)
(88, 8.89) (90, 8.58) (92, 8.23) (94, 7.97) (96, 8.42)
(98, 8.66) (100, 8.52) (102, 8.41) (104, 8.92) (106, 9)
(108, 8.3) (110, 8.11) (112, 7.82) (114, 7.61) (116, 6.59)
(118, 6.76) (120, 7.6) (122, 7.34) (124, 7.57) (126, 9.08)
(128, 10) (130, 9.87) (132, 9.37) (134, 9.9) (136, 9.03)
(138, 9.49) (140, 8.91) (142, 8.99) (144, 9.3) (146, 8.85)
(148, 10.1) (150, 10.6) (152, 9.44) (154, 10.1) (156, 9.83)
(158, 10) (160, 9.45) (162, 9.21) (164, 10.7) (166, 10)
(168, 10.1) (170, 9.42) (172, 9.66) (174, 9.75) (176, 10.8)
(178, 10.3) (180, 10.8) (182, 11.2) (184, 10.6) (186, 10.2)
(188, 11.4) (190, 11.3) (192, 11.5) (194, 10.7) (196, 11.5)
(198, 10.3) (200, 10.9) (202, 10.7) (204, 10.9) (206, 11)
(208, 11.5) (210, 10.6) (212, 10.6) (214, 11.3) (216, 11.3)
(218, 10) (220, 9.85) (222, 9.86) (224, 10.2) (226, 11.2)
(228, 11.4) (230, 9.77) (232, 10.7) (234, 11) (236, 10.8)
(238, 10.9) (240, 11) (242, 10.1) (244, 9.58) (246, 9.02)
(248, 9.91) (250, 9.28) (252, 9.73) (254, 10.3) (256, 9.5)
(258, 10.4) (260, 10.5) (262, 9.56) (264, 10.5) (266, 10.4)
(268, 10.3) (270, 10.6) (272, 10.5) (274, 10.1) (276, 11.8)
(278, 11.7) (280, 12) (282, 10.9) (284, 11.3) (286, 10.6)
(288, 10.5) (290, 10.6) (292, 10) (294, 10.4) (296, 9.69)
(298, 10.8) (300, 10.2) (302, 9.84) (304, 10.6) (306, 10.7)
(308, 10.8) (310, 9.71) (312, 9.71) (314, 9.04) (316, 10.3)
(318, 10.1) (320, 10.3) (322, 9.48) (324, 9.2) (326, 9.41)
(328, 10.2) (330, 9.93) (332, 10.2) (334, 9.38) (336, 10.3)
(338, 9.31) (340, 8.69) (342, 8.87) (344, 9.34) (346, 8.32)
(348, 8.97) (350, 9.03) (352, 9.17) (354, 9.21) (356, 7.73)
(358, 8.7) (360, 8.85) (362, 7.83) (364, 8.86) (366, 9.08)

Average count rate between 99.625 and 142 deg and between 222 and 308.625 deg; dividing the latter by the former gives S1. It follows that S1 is 1.23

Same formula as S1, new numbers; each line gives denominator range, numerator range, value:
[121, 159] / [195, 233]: 1.15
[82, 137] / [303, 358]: 1.13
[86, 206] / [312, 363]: 0.98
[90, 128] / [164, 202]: 1.30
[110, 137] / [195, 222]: 1.29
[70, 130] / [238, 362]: 1.26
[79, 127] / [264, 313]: 1.31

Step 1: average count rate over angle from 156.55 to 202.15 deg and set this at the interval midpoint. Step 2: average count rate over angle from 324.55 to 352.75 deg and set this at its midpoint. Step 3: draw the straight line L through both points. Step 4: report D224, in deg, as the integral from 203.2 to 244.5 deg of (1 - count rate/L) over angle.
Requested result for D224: -2.1 deg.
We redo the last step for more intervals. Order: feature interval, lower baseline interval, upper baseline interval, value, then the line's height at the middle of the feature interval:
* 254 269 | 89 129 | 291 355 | -1.4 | 9.28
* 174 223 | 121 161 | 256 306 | -4.6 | 9.85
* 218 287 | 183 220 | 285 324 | 0.5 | 10.5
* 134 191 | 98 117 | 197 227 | -2.9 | 9.49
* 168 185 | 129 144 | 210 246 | -0.7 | 9.87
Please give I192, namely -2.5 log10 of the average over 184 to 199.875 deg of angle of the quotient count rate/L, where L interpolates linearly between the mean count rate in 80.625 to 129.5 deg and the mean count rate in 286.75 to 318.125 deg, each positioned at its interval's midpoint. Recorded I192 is -0.20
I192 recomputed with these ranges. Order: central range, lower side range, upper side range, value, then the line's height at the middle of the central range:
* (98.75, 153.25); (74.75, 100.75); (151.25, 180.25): 0.03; 8.94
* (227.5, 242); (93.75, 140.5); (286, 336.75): -0.14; 9.44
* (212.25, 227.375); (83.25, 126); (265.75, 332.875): -0.12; 9.44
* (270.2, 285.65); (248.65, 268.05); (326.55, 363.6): -0.14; 9.82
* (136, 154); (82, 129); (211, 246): -0.06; 8.95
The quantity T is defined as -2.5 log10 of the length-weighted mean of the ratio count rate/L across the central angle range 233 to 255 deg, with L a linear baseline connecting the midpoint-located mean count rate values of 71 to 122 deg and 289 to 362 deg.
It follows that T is -0.134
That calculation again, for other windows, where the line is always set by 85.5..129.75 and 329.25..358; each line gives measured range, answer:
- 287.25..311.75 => -0.149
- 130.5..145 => -0.116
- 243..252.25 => -0.083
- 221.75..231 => -0.208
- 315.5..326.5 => -0.084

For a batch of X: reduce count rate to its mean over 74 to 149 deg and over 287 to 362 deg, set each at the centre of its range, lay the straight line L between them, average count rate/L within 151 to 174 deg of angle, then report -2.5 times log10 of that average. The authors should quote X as -0.13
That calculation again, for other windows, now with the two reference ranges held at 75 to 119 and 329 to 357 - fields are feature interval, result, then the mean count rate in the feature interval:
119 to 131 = -0.060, 8.58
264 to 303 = -0.196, 10.6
